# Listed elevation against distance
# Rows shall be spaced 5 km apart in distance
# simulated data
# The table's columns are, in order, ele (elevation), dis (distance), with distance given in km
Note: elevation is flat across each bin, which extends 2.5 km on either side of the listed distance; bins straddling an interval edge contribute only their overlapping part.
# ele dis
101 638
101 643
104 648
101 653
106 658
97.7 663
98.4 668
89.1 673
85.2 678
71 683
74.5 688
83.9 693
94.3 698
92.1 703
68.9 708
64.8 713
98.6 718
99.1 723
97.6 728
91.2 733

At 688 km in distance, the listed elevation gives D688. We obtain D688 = 74.5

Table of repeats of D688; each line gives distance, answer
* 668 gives 98.4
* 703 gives 92.1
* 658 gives 106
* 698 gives 94.3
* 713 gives 64.8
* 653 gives 101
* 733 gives 91.2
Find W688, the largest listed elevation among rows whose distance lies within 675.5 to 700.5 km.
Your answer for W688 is 94.3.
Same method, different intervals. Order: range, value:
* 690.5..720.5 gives 98.6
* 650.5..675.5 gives 106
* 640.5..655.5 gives 104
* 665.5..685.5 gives 98.4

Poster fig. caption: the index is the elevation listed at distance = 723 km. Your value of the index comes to 99.1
